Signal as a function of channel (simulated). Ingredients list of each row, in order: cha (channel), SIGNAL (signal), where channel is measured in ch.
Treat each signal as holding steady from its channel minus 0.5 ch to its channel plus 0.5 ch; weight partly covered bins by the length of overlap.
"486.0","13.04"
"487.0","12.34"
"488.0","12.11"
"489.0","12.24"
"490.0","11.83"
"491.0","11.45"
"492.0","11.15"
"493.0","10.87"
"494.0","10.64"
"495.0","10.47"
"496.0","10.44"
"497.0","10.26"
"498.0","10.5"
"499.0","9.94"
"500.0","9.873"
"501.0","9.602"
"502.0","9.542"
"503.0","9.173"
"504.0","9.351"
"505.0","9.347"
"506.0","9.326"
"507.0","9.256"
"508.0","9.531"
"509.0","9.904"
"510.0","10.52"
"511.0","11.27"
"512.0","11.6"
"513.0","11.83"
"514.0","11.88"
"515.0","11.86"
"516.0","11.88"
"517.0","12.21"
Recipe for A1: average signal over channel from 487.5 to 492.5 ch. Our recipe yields 11.8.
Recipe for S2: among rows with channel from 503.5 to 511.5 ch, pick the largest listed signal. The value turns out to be 11.27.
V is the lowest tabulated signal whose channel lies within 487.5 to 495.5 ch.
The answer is 10.47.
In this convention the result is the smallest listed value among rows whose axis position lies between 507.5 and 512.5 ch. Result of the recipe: 9.531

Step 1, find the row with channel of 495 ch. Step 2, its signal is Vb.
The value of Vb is 10.47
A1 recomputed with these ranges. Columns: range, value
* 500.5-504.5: 9.42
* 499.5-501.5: 9.74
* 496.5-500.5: 10.1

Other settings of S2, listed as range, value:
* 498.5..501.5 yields 9.94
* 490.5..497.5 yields 11.45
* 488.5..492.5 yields 12.24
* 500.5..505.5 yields 9.602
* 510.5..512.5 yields 11.6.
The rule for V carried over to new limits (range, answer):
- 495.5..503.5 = 9.173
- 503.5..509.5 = 9.256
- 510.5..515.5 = 11.27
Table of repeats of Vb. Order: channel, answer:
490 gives 11.83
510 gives 10.52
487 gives 12.34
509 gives 9.904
